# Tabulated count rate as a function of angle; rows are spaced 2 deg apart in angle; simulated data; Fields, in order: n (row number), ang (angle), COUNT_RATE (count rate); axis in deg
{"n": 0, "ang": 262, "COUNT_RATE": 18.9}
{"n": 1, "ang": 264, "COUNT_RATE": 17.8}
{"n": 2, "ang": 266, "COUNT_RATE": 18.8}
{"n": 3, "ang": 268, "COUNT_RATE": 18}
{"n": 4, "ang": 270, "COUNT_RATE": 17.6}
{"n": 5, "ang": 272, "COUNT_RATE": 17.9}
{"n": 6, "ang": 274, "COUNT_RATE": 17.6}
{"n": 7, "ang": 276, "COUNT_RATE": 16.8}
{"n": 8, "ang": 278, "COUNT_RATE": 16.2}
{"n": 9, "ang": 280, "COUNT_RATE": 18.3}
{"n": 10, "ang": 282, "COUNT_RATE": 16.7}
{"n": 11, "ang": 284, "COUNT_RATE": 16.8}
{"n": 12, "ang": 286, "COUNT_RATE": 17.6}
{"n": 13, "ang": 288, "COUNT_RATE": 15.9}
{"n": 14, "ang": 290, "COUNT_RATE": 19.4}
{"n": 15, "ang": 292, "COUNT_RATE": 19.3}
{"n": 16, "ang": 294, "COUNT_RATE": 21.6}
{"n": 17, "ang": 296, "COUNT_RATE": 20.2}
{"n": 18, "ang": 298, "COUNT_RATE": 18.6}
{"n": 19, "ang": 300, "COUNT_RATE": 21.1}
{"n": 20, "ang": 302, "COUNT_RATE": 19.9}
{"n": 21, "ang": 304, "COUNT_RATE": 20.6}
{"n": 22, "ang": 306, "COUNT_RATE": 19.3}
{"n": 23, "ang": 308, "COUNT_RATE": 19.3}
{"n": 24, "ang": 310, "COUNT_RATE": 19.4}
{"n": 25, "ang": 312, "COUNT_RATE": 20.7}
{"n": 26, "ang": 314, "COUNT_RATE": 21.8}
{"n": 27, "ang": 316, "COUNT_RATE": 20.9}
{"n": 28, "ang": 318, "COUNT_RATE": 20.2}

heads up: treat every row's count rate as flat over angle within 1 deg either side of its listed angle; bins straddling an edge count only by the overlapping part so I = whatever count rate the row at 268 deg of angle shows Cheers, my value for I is 18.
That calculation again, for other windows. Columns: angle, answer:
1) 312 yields 20.7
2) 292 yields 19.3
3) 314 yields 21.8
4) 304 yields 20.6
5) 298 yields 18.6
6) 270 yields 17.6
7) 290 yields 19.4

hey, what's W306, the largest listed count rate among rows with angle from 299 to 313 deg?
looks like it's 21.1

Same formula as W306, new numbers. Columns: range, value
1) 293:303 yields 21.6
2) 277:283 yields 18.3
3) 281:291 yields 19.4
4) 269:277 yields 17.9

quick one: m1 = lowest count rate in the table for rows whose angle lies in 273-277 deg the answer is 16.8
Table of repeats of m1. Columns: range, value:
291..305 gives 18.6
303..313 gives 19.3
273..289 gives 15.9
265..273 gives 17.6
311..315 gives 20.7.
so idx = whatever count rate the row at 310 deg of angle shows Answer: 19.4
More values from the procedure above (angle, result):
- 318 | 20.2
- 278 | 16.2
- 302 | 19.9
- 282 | 16.7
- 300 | 21.1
